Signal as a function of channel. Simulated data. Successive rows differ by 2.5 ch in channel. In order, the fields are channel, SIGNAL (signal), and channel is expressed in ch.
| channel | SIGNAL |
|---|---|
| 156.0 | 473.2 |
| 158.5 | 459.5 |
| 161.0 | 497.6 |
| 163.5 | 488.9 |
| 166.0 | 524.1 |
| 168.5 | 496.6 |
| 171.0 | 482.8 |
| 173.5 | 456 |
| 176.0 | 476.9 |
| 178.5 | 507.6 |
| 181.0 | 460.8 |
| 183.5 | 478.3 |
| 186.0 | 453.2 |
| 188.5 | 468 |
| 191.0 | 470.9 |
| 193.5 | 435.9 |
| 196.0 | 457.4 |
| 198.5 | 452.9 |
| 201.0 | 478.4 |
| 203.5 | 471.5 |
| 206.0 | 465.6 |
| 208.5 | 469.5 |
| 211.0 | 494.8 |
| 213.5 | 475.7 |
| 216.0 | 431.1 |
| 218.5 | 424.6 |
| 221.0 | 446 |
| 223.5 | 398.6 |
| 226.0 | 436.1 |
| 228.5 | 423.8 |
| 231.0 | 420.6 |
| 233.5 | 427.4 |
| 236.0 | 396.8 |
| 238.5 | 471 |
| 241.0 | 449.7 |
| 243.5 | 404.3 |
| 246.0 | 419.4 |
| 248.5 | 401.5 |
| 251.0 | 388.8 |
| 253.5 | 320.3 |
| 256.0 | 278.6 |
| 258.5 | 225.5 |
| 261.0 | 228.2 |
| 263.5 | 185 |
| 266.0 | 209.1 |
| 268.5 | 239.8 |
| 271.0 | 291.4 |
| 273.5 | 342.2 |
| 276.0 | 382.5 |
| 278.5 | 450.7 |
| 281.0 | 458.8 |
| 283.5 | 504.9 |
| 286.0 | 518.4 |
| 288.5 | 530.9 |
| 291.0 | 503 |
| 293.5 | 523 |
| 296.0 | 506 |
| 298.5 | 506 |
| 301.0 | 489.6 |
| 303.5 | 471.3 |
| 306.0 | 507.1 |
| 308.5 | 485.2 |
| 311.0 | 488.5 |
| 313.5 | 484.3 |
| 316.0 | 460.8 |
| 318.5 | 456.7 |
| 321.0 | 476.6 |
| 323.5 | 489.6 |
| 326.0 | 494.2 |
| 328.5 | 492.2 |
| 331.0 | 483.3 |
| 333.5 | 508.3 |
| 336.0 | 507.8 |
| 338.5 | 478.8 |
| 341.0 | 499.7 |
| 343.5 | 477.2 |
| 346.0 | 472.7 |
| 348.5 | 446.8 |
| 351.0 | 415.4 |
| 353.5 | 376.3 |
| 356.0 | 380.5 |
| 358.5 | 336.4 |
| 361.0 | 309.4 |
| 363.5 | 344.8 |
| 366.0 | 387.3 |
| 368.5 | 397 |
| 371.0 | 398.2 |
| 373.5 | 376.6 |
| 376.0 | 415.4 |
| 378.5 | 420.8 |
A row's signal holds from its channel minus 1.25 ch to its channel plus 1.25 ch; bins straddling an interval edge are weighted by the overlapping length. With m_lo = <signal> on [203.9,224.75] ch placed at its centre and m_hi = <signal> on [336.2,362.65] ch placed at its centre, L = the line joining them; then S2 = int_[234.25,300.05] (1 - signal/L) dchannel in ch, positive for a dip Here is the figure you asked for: 7.3 ch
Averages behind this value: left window 452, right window 422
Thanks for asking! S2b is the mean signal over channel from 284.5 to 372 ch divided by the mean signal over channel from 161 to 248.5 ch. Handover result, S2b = 1.0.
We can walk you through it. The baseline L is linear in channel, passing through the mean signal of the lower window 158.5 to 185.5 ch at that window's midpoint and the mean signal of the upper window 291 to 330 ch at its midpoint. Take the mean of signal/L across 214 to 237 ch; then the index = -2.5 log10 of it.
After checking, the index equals 0.147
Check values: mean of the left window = 485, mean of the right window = 489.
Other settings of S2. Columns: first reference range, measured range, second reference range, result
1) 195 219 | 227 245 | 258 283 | -1.60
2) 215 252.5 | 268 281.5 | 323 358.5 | 2.31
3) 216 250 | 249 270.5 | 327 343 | 8.59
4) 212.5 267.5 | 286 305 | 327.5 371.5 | -4.89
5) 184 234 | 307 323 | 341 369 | -2.43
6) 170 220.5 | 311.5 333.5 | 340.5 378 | -3.53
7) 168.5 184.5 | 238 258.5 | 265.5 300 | 3.14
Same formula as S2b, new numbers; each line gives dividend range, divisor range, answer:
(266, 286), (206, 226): 0.84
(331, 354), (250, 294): 1.29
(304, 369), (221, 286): 1.21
